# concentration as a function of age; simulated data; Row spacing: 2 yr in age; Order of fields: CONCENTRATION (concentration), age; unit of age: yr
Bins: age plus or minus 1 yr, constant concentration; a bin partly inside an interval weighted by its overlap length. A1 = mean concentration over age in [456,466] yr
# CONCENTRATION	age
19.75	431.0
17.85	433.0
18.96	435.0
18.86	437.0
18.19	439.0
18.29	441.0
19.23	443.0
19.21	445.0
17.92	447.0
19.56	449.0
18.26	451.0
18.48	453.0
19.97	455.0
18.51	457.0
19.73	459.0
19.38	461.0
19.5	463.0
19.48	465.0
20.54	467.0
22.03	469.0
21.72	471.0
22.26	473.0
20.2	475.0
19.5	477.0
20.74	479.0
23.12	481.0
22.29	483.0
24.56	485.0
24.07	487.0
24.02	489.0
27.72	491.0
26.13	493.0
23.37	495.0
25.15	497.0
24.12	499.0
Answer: 19.3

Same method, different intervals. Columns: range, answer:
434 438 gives 18.9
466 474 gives 21.6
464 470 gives 20.7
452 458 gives 19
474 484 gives 21.2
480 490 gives 23.6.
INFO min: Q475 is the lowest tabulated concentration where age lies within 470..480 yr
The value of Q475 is 19.5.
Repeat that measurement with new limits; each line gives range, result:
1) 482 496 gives 22.29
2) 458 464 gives 19.38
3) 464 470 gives 19.48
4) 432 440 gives 17.85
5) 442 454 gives 17.92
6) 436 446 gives 18.19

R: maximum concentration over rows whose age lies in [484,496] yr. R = 27.72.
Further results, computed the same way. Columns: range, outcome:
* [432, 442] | 18.96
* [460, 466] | 19.5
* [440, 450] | 19.56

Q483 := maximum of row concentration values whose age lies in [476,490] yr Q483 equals 24.56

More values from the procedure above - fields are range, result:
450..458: 19.97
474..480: 20.74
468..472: 22.03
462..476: 22.26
